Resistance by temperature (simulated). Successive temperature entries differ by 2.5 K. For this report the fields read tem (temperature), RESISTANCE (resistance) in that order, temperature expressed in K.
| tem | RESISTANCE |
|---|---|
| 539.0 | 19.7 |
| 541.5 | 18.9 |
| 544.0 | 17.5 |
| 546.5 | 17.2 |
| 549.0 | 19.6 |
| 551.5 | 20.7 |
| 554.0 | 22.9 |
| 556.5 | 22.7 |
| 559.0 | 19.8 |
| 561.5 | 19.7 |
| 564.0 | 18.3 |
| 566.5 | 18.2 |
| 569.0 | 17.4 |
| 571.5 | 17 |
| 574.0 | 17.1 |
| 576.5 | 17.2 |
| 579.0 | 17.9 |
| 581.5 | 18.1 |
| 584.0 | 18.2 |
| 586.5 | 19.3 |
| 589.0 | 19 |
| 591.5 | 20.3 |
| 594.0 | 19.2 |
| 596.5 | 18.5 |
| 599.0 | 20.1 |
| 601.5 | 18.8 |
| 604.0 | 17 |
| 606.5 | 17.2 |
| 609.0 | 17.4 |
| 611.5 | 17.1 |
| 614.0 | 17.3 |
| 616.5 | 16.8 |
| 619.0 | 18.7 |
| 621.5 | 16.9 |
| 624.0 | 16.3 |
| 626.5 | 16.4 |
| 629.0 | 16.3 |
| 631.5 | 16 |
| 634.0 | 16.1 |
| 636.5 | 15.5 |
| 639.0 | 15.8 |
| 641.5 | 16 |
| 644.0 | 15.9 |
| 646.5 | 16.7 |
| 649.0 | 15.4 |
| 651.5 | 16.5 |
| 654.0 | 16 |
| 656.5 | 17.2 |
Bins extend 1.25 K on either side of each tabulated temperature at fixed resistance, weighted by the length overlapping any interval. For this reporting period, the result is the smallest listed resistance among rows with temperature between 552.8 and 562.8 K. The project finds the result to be 19.7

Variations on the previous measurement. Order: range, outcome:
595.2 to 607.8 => 17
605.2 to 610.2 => 17.2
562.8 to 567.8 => 18.2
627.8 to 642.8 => 15.5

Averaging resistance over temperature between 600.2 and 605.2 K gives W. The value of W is 17.9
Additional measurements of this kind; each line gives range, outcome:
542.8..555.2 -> 19.6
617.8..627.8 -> 17.1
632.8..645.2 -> 15.9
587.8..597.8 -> 19.3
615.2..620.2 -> 17.7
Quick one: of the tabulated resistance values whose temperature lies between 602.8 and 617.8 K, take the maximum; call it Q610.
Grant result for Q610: 17.4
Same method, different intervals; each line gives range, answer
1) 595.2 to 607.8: 20.1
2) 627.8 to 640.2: 16.3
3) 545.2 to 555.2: 22.9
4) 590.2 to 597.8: 20.3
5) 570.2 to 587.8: 19.3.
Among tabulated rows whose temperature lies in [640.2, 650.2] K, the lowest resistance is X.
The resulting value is 15.4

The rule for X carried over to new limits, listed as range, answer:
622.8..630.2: 16.3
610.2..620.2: 16.8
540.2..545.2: 17.5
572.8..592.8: 17.1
